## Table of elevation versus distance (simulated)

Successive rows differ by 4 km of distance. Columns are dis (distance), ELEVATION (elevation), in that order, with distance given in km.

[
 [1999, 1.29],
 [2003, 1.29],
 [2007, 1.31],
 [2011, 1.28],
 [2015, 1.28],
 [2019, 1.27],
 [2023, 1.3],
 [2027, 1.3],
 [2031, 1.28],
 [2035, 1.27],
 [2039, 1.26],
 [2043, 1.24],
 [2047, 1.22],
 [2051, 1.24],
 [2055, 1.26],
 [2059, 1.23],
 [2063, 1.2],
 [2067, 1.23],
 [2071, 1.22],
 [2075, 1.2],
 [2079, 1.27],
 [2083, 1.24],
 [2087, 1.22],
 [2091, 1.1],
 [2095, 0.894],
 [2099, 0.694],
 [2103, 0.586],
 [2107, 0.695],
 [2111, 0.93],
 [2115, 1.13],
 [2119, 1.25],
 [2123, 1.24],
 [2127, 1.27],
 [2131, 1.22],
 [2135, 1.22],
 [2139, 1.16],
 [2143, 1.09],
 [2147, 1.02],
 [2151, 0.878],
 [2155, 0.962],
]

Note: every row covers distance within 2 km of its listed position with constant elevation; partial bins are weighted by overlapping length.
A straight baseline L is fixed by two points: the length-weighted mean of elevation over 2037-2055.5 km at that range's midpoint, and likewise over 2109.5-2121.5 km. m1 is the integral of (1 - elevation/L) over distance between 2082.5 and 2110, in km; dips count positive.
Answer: 6.0 km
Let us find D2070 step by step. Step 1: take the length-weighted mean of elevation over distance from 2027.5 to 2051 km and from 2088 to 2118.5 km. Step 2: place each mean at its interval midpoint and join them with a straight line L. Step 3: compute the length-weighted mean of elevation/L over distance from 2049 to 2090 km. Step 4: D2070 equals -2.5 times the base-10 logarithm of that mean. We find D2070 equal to -0.14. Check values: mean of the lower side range 1.26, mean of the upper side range 0.892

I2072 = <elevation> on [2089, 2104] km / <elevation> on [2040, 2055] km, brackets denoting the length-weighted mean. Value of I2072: 0.67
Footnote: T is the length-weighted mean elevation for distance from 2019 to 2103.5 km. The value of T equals 1.18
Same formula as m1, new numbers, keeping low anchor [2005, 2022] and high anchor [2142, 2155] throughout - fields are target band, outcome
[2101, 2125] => 1.97 km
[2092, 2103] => 3.15 km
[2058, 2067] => -0.31 km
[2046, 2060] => -0.49 km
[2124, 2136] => -2.50 km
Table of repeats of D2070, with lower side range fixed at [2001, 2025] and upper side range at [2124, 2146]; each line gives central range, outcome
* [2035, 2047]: 0.01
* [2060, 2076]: 0.02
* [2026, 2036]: -0.01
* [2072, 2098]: 0.08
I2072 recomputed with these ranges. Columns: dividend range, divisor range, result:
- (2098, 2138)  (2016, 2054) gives 0.82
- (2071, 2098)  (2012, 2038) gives 0.89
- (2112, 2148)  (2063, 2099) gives 1.02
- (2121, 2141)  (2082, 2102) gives 1.23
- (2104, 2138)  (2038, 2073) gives 0.90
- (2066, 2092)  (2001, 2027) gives 0.94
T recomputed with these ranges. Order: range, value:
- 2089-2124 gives 0.938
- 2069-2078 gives 1.22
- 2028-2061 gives 1.25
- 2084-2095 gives 1.12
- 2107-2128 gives 1.11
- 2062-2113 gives 1.03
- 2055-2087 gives 1.23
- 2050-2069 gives 1.23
